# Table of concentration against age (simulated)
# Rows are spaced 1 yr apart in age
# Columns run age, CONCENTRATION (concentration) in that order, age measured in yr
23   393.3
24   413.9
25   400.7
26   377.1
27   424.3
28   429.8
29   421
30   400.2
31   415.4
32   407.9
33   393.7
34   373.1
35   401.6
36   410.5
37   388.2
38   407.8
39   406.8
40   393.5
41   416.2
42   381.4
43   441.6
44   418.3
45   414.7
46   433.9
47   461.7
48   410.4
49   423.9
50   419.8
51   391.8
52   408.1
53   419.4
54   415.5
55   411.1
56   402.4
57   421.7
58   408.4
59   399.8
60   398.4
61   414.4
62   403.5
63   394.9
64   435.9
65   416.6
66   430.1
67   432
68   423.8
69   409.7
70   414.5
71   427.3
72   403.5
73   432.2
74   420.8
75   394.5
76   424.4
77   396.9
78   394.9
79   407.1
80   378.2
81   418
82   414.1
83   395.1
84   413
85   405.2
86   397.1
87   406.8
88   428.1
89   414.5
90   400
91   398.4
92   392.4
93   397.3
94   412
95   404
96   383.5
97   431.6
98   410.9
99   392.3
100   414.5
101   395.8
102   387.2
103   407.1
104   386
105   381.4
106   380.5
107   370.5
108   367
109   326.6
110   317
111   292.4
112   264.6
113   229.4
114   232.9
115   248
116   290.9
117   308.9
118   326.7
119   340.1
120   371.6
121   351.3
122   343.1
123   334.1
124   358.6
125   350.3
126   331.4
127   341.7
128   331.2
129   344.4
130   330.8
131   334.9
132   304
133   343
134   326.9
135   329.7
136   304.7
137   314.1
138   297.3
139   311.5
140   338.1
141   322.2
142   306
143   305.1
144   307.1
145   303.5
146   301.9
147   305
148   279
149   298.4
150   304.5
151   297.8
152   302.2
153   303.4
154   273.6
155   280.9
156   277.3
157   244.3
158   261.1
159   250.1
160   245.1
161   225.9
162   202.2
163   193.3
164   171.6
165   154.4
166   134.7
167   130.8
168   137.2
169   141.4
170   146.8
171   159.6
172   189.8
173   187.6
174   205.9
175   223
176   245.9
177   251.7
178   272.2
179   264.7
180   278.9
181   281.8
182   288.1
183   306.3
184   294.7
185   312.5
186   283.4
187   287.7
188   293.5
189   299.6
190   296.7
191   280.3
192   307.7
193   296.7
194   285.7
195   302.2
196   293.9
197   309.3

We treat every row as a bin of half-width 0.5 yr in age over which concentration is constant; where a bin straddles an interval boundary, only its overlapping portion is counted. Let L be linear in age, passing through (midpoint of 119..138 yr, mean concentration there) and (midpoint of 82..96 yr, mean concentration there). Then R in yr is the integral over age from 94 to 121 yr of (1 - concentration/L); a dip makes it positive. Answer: 1.7 yr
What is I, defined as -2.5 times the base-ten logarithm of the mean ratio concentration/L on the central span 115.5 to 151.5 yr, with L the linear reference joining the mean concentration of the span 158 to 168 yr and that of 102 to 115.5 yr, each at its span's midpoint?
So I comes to -0.22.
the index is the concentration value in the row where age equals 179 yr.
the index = 264.7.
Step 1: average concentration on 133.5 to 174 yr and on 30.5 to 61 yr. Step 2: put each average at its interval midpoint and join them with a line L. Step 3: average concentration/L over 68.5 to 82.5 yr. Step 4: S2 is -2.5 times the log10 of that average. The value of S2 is -0.12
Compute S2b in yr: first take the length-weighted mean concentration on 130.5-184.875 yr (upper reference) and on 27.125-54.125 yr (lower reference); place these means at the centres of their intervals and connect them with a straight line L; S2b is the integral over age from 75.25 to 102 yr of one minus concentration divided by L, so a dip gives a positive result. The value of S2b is -4.2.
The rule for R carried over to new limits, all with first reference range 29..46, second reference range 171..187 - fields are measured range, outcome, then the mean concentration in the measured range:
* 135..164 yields 0.57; 283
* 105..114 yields 0.36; 317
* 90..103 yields -2.20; 402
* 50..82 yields -3.06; 411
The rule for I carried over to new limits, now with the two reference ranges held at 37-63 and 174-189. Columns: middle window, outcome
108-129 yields 0.08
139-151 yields 0.03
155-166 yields 0.32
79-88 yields -0.08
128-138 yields 0.00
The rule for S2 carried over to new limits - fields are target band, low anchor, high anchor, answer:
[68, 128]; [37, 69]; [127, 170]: -0.079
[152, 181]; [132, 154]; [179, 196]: 0.344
